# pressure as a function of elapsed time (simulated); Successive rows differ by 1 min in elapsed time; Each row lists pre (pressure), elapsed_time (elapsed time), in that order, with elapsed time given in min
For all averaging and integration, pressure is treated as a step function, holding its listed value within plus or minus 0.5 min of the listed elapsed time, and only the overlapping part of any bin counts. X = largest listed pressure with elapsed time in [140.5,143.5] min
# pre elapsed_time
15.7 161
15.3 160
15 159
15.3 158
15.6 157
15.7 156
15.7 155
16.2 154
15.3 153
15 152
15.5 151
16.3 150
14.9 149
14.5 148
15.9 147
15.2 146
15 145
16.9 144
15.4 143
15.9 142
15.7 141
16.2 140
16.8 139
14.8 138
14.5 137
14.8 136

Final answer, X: 15.9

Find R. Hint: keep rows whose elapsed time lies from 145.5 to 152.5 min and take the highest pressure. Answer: 16.3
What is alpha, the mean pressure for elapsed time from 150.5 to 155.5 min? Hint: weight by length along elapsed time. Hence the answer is 15.5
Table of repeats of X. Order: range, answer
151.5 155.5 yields 16.2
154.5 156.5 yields 15.7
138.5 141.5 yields 16.8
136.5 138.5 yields 14.8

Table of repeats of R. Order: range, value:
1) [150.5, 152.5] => 15.5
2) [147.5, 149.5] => 14.9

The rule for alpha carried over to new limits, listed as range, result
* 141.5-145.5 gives 15.8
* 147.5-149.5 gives 14.7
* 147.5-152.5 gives 15.2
